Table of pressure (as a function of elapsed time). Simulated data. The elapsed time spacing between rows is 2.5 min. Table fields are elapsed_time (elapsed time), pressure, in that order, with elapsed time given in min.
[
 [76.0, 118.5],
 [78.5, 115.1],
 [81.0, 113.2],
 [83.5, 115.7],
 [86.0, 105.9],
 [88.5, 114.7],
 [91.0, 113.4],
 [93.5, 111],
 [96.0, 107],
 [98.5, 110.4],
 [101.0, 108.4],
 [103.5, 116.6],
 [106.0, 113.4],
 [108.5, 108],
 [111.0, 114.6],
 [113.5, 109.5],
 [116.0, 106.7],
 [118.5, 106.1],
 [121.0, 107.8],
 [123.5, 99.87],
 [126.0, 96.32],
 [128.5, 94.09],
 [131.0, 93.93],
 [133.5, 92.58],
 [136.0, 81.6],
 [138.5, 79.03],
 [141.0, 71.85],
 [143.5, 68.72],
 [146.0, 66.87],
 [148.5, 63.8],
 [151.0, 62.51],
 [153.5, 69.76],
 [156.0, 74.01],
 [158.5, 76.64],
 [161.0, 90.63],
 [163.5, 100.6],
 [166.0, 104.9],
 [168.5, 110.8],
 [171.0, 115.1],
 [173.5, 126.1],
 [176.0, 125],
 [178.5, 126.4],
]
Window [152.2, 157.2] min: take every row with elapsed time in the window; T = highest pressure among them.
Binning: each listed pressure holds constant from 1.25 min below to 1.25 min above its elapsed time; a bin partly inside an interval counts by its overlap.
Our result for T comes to 74.01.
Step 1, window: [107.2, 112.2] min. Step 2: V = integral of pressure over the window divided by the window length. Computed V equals 111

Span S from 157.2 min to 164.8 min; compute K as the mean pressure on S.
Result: 89.3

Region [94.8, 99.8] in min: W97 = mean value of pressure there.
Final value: 109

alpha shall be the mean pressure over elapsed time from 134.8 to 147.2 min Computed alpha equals 73.6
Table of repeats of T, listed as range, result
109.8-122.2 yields 114.6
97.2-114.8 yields 116.6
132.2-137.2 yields 92.58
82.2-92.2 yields 115.7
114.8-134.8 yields 107.8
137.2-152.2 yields 79.03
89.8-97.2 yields 113.4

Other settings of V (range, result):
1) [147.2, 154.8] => 65.4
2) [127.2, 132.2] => 94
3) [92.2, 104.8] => 111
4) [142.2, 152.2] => 65.5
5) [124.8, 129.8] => 95.2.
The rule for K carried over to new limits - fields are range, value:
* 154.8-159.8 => 75.5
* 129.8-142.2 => 83.8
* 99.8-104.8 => 113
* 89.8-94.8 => 112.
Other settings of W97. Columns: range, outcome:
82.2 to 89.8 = 112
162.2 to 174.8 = 111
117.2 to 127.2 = 103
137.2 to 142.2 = 75.5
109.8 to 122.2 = 109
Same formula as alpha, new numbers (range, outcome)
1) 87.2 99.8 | 111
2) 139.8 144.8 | 70.2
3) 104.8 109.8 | 111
